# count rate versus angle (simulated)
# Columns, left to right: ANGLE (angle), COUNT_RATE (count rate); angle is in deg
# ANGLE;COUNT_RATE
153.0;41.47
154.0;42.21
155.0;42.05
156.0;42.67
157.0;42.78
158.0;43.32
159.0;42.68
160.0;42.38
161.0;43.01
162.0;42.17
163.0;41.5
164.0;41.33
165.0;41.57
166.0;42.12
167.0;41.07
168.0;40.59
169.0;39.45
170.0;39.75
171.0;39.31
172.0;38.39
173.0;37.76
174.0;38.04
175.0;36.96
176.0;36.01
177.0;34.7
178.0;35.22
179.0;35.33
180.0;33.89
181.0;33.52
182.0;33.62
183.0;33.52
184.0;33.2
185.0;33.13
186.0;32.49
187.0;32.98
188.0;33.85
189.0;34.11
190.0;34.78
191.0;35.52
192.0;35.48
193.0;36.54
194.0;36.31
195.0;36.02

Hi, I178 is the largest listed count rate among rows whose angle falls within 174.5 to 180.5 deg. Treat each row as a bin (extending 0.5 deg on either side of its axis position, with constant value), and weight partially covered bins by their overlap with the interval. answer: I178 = 36.96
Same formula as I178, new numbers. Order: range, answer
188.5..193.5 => 36.54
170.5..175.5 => 39.31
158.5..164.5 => 43.01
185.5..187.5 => 32.98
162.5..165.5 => 41.57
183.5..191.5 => 35.52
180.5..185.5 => 33.62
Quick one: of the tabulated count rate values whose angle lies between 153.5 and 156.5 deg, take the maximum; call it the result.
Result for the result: 42.67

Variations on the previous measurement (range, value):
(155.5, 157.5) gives 42.78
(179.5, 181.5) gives 33.89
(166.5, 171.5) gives 41.07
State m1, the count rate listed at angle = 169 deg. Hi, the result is 39.45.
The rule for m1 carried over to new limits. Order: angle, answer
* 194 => 36.31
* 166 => 42.12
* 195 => 36.02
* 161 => 43.01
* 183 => 33.52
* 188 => 33.85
